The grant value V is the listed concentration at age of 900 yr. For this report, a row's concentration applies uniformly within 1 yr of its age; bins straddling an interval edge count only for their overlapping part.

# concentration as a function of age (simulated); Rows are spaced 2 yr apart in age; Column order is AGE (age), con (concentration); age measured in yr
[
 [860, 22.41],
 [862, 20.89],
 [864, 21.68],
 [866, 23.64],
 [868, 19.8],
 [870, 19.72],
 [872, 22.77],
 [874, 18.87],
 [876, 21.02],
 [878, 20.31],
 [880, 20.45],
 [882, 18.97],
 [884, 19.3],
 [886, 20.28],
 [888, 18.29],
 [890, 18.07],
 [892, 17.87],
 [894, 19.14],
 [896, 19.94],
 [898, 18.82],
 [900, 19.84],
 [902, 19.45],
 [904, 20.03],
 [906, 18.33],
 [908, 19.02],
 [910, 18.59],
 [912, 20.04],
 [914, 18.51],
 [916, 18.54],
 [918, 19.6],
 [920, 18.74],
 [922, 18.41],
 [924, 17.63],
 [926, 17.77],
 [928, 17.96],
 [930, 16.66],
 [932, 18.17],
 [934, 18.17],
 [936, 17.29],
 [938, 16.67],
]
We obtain 19.84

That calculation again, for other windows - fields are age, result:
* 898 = 18.82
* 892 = 17.87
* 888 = 18.29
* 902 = 19.45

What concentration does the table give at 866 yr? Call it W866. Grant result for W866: 23.64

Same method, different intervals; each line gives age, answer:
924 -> 17.63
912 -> 20.04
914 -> 18.51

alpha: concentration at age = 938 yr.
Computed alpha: 16.67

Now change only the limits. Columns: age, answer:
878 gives 20.31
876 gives 21.02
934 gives 18.17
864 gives 21.68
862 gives 20.89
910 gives 18.59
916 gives 18.54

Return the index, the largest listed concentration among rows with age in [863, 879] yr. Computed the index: 23.64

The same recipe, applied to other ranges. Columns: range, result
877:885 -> 20.45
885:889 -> 20.28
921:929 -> 18.41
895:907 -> 20.03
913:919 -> 19.6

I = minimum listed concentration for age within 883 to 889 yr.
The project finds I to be 18.29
